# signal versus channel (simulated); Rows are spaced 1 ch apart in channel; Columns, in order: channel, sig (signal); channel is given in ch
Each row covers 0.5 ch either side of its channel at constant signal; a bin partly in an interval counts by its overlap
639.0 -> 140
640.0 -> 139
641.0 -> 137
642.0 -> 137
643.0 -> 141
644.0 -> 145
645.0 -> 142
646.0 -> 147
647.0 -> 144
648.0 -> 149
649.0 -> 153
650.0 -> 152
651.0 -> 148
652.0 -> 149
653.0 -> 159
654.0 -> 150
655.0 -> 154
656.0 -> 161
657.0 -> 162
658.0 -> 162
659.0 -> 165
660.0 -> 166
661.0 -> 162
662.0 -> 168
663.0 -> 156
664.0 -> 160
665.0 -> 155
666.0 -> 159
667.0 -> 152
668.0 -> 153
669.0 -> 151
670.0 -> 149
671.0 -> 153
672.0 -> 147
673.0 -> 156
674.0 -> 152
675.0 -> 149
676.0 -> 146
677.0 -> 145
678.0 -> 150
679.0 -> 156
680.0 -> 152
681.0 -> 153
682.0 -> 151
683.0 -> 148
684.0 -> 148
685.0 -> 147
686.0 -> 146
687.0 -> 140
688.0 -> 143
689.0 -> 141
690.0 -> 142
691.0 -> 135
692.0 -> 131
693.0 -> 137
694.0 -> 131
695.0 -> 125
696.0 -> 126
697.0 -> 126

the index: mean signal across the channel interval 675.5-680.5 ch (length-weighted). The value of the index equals 150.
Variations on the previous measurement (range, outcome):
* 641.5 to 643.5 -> 139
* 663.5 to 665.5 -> 158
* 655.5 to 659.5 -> 162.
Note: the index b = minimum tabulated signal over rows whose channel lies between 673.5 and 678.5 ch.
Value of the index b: 145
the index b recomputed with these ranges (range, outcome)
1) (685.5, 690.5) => 140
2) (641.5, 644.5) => 137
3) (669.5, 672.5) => 147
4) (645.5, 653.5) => 144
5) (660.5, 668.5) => 152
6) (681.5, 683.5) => 148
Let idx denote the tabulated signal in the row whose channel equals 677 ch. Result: 145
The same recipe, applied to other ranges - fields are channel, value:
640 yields 139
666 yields 159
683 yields 148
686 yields 146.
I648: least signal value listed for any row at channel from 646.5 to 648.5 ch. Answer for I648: 144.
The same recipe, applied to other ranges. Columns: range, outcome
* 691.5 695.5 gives 125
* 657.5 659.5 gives 162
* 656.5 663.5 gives 156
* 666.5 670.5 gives 149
